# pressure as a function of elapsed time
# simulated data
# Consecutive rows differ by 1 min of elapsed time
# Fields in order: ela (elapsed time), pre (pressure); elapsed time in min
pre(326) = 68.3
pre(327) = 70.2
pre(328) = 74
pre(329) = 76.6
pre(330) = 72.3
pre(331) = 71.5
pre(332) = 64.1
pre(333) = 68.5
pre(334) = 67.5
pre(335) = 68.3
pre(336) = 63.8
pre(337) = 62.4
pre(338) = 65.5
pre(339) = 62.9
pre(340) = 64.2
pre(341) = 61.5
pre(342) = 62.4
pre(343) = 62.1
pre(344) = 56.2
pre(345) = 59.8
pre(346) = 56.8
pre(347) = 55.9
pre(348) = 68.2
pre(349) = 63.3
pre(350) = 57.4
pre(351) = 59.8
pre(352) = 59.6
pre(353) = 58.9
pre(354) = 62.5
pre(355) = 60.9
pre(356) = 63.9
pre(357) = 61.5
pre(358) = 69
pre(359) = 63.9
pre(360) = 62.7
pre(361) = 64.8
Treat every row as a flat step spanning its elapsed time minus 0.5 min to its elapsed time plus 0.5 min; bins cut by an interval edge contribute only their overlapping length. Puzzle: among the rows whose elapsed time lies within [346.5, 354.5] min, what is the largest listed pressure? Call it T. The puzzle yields 68.2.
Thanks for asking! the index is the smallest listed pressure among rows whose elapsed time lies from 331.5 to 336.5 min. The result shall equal 63.8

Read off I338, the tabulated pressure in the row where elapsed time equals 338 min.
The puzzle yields 65.5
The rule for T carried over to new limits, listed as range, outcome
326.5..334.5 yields 76.6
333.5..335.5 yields 68.3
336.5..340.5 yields 65.5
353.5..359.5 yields 69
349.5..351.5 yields 59.8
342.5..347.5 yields 62.1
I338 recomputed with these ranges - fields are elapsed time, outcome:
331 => 71.5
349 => 63.3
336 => 63.8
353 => 58.9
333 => 68.5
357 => 61.5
